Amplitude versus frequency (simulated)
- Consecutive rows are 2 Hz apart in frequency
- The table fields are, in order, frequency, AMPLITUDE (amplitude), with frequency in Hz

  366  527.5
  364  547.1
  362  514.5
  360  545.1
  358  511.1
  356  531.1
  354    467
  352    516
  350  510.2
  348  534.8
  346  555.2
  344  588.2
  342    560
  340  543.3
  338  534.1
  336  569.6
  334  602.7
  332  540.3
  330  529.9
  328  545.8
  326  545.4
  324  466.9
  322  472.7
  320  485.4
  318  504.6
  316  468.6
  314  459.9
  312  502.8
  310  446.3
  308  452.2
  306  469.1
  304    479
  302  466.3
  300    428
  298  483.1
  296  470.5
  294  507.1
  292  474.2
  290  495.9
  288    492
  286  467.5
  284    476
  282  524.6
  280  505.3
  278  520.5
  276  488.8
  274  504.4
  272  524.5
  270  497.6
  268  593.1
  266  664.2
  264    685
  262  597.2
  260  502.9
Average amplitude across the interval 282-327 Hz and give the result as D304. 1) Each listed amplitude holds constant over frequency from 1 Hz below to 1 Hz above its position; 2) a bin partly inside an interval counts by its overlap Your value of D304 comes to 479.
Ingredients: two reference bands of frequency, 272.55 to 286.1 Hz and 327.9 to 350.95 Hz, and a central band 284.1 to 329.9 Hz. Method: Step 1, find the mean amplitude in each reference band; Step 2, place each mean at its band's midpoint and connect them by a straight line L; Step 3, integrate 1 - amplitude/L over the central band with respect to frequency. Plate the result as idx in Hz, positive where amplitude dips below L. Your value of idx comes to 3.7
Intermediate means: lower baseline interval 501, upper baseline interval 551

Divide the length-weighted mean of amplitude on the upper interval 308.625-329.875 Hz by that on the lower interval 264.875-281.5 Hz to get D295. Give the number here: 0.9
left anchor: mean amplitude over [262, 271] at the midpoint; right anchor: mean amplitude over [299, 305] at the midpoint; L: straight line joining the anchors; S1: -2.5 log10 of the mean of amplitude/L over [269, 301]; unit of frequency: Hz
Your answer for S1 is 0.08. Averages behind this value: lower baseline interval 609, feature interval 491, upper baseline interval 458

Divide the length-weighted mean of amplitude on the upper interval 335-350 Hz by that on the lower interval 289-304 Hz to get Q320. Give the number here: 1.2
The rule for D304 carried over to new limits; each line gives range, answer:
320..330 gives 508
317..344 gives 533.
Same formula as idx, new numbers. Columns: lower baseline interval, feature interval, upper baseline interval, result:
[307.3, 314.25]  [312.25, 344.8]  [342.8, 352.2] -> -1.4 Hz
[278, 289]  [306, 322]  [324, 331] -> 1.4 Hz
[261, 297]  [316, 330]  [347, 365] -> 0.5 Hz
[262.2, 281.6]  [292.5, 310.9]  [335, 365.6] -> 2.7 Hz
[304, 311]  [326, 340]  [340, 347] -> -0.5 Hz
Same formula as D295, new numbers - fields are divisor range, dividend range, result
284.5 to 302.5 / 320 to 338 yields 1.12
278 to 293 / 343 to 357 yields 1.07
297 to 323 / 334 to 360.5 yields 1.14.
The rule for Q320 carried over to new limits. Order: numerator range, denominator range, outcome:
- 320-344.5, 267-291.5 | 1.06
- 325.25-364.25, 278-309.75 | 1.12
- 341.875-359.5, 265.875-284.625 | 1.01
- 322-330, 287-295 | 1.05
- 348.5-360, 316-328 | 1.03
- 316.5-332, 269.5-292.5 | 1.02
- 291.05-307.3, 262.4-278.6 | 0.84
